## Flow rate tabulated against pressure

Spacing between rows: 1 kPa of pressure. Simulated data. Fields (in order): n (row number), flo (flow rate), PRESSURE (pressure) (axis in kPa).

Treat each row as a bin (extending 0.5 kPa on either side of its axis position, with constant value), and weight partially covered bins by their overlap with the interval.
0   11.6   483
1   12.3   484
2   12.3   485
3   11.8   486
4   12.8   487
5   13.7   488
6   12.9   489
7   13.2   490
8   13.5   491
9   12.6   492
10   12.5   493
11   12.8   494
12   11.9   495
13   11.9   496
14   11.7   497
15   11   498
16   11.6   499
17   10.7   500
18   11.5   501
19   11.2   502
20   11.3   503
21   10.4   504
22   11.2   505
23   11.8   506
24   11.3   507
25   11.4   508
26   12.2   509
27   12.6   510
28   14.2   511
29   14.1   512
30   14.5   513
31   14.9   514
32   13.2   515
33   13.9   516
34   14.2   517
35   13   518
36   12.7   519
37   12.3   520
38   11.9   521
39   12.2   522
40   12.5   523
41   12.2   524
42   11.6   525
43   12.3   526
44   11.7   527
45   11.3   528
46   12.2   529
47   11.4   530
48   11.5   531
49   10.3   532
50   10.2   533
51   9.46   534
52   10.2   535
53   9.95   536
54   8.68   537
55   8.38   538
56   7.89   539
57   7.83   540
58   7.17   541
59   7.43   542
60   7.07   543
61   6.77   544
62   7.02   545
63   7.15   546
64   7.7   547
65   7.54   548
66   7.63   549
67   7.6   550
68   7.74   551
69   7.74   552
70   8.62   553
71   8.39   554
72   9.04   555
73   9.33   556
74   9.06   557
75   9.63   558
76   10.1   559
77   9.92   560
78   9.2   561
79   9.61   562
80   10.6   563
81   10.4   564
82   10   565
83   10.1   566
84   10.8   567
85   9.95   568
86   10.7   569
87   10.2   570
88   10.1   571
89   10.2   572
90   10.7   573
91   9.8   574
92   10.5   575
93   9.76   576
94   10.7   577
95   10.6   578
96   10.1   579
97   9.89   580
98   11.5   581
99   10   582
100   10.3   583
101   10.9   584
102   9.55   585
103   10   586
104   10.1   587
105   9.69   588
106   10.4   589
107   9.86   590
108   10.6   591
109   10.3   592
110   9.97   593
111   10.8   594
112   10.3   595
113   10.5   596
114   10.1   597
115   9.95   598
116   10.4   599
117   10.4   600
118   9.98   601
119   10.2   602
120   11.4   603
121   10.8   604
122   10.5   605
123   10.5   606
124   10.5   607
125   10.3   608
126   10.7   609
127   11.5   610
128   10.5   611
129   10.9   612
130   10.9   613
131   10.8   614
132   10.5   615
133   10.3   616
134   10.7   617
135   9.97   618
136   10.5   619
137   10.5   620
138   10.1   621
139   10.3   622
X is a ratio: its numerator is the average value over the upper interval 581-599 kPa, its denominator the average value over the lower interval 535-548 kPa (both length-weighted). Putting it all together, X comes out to 1.3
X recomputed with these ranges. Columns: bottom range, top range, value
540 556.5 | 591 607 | 1.34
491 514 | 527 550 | 0.73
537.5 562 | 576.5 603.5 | 1.26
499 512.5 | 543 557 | 0.67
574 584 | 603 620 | 1.03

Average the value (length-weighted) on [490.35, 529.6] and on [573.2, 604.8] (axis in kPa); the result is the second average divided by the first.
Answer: 0.84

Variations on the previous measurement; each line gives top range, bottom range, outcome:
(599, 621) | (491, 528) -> 0.86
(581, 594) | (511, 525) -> 0.78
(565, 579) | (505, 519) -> 0.79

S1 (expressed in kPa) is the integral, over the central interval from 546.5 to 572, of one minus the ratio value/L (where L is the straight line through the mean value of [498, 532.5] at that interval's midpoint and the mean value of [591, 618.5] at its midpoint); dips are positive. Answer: 4.64 kPa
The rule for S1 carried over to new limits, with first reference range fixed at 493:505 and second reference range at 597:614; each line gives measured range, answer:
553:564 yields 1.49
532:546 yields 3.53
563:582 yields 0.93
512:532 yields -2.28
